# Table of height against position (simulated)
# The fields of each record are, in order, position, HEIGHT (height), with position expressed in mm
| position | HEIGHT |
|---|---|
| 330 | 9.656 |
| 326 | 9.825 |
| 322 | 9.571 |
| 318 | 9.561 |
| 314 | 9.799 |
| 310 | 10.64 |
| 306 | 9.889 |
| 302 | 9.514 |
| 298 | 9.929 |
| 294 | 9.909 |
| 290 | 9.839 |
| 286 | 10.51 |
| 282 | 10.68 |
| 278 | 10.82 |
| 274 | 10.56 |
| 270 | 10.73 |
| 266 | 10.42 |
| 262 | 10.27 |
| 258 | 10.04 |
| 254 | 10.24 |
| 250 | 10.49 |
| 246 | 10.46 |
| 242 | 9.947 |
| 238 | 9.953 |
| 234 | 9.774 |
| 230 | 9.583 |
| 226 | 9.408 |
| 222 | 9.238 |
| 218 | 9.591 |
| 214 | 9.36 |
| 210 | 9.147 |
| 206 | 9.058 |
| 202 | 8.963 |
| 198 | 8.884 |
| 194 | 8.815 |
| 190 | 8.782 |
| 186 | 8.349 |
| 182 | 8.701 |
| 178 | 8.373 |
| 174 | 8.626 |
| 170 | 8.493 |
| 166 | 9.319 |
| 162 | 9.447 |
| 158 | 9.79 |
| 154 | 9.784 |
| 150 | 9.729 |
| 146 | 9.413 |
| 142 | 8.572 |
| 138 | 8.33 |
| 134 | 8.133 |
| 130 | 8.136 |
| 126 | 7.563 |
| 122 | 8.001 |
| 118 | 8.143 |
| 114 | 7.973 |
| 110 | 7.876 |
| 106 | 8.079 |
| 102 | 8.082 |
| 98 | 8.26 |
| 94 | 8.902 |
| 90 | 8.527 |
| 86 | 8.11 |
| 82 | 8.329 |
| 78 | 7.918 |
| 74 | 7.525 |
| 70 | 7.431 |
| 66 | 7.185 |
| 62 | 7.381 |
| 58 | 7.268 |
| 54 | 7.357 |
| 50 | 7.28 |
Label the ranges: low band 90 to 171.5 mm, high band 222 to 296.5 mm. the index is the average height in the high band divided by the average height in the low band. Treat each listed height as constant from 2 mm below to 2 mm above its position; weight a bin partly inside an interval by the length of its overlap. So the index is 1.18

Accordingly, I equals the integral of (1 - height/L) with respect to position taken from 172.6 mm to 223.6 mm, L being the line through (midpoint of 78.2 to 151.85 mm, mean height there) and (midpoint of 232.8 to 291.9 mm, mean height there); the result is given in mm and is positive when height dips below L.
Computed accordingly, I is 2.9 mm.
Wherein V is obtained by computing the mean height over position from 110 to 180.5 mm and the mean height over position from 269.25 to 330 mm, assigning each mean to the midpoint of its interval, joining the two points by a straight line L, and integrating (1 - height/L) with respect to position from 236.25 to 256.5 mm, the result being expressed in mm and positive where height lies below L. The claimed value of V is -1.3 mm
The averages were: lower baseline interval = 8.67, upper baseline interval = 10.1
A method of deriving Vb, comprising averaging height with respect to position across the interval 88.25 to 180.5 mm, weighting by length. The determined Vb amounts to 8.59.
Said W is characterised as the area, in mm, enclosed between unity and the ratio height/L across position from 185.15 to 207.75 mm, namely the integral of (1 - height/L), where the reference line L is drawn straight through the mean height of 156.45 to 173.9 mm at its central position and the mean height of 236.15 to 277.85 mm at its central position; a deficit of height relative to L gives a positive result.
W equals 1.76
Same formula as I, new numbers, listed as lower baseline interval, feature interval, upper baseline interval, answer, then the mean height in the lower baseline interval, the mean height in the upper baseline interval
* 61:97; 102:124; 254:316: 0.80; 7.95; 10.2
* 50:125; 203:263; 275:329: -2.55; 7.89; 10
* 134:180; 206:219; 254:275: 0.58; 9.04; 10.4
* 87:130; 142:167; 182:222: -2.78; 8.14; 8.99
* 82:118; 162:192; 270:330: 0.75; 8.23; 10.1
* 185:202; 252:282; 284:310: -2.57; 8.76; 9.99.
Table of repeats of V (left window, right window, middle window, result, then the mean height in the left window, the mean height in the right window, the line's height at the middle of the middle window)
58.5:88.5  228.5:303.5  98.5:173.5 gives -0.7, 7.69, 10.2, 8.51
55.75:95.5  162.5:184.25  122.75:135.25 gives 0.6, 7.84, 8.75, 8.34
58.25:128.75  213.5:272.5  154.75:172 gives -0.8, 7.94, 9.99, 8.9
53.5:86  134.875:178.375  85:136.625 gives 0.9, 7.59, 9.08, 8.3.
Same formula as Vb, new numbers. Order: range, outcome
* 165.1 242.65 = 9.1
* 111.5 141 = 8.06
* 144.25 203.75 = 9.03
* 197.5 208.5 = 8.99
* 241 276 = 10.4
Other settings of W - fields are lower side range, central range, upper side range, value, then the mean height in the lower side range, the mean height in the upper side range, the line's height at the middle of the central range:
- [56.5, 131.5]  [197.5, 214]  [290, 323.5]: -0.23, 7.93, 9.85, 8.94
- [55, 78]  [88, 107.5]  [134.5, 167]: -0.71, 7.41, 9.24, 8.09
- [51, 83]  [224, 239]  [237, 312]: 0.05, 7.52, 10.3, 9.69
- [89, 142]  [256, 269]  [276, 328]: -0.86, 8.16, 10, 9.64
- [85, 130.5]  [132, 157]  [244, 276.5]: -0.96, 8.14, 10.4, 8.69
